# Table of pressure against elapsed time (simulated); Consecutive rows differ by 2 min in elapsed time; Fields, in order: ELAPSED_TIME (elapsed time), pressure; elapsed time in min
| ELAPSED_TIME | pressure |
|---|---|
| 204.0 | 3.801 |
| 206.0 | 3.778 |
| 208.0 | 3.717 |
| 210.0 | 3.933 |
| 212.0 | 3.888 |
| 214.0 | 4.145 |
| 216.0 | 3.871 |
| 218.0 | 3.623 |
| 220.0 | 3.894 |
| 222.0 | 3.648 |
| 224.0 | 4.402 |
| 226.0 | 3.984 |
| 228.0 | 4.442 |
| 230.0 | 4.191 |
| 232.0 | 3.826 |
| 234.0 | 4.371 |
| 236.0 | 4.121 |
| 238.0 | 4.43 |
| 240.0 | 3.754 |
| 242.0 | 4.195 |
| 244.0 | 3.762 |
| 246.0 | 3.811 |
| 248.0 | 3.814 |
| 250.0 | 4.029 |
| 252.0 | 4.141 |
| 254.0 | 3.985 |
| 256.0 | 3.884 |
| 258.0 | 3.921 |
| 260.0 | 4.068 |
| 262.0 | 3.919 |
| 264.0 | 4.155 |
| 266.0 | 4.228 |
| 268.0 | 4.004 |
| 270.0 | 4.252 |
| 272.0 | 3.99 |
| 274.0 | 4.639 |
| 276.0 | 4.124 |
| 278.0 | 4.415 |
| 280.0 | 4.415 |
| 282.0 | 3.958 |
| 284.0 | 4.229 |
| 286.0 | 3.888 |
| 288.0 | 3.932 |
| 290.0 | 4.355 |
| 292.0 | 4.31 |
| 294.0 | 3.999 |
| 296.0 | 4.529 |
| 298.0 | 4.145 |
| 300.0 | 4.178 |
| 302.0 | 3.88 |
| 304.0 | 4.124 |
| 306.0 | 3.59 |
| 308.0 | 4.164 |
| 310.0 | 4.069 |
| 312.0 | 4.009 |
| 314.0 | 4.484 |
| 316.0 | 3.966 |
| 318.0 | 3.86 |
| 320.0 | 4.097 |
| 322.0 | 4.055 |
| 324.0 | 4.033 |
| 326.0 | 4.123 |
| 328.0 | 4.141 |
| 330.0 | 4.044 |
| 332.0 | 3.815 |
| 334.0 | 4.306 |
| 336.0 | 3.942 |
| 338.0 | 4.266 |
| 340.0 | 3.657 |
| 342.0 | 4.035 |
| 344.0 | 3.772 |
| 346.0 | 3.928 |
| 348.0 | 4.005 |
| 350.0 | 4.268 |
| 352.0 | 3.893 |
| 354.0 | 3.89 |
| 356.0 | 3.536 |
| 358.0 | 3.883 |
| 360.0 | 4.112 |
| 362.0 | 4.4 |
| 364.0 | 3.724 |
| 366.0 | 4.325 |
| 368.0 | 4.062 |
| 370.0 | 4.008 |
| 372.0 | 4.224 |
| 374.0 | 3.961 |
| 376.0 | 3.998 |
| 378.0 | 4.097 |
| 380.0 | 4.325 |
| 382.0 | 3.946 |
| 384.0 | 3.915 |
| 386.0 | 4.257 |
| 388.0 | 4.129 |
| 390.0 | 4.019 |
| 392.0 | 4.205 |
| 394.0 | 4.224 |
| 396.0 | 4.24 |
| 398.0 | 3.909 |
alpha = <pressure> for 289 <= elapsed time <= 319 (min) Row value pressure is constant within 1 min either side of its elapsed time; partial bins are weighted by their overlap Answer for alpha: 4.11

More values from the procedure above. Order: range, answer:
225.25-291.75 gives 4.1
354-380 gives 4.03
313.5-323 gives 4.07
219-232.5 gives 4.06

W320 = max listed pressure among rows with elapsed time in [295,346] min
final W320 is 4.529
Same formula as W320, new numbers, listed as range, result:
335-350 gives 4.268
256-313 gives 4.639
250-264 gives 4.155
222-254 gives 4.442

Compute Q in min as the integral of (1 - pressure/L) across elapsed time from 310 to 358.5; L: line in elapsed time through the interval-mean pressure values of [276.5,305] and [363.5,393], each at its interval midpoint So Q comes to 1.5 min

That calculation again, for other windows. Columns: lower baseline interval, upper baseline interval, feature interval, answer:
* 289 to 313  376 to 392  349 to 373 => 0.44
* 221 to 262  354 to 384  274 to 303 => -1.07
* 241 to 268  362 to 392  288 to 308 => -0.44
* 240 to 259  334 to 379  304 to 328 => -0.41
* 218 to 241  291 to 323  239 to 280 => 0.19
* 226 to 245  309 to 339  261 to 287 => -0.45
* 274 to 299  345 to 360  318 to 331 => -0.06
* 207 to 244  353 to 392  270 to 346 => -1.16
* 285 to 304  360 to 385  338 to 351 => 0.42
